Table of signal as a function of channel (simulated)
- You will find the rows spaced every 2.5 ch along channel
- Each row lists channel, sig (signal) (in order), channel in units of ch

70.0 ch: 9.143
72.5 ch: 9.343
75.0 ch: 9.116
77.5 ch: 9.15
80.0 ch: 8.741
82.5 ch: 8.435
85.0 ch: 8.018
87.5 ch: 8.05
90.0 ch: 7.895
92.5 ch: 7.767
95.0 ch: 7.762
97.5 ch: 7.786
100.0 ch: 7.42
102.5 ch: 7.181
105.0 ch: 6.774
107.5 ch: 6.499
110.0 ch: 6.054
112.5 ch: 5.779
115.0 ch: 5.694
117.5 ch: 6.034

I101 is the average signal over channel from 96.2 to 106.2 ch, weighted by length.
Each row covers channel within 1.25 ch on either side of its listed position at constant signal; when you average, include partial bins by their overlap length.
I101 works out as 7.3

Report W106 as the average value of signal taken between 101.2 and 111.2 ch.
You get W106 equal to 6.63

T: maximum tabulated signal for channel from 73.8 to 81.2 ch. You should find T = 9.15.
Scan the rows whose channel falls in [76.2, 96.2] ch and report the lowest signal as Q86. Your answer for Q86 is 7.762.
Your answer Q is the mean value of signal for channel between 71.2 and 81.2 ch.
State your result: 9.09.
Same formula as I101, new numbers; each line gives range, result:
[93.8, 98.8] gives 7.77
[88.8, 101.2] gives 7.73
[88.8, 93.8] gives 7.83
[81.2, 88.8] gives 8.17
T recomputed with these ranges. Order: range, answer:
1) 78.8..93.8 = 8.741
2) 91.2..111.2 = 7.786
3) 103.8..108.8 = 6.774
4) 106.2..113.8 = 6.499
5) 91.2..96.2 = 7.767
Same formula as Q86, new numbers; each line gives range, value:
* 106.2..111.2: 6.054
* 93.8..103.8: 7.181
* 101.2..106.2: 6.774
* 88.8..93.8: 7.767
